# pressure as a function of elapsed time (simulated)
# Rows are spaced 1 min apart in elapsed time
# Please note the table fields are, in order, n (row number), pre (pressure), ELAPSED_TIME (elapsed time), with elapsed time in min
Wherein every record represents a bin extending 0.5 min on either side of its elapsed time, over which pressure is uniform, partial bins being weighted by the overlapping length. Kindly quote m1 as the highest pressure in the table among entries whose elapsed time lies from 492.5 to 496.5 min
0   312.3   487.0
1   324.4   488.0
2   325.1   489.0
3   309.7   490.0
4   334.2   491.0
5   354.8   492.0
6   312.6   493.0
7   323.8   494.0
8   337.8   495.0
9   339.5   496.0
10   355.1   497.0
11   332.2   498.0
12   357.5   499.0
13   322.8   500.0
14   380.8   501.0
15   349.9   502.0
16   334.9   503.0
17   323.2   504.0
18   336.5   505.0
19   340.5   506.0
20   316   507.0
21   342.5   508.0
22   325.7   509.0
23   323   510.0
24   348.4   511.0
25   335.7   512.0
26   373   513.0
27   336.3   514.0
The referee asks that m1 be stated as 339.5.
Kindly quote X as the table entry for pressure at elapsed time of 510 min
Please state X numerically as 323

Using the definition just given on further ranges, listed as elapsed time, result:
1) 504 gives 323.2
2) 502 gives 349.9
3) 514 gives 336.3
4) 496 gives 339.5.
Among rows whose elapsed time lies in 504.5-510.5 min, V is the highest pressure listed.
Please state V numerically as 342.5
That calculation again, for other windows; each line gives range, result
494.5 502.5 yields 380.8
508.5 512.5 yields 348.4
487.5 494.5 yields 354.8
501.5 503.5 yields 349.9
